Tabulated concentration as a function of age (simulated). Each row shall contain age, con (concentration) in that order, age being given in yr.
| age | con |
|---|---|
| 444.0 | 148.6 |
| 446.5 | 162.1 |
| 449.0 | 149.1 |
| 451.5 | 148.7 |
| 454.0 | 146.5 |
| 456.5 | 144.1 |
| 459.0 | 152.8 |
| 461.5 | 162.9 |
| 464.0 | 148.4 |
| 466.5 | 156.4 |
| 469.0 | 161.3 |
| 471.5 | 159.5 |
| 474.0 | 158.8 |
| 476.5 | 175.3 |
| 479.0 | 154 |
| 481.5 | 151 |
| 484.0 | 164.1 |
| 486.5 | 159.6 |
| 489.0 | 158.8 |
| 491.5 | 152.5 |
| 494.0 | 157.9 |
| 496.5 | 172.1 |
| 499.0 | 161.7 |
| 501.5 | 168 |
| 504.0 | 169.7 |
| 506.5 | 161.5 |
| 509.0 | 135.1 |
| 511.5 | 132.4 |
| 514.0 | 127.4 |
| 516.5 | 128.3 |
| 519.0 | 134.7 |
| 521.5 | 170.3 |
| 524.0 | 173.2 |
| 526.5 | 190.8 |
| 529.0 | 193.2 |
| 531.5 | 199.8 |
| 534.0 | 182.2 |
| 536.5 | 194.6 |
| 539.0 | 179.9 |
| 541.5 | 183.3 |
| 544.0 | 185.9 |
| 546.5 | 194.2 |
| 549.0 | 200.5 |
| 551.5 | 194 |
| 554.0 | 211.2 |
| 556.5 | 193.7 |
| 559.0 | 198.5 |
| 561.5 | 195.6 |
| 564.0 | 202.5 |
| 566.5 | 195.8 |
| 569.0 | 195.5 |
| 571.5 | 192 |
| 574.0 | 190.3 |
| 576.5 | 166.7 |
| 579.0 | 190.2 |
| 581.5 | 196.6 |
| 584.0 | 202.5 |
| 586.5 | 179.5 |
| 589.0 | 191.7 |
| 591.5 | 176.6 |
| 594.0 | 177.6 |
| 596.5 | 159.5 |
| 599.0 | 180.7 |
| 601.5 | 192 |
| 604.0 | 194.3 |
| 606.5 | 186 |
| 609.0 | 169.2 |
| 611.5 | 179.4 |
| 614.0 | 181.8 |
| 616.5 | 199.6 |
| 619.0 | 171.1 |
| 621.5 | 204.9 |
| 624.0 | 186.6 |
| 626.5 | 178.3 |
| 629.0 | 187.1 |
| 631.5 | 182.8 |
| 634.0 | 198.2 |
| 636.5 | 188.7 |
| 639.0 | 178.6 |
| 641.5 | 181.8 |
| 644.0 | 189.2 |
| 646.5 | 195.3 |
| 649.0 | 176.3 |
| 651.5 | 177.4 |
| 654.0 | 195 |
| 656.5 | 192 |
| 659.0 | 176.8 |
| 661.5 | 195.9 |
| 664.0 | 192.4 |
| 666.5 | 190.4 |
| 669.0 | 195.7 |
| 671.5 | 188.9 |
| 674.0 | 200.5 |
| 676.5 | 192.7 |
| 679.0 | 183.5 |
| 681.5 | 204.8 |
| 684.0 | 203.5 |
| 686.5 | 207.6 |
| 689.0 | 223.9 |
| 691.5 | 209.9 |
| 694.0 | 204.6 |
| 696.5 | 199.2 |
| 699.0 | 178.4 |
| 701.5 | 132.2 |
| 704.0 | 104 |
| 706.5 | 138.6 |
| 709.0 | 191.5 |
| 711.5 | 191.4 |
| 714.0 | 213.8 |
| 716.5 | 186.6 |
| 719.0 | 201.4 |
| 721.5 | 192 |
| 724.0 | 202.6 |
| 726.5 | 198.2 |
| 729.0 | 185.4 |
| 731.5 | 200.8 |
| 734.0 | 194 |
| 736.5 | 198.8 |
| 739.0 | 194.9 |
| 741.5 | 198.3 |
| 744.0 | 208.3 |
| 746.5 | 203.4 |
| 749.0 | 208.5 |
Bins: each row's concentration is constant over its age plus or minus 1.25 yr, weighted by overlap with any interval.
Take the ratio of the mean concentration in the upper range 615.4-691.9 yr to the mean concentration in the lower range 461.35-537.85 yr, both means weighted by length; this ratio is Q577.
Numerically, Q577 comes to 1.2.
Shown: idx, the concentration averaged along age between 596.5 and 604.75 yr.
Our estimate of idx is 184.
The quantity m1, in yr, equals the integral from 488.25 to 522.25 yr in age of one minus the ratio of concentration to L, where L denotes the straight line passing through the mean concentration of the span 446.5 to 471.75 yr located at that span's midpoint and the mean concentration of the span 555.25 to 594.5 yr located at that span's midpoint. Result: 3.2 yr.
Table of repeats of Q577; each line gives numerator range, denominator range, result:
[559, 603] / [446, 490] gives 1.20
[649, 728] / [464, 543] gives 1.16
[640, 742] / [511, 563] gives 1.05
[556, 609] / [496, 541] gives 1.14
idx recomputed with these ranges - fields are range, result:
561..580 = 191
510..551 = 173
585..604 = 181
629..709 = 187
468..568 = 172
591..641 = 184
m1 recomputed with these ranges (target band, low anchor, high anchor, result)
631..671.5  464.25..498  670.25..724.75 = -1.2 yr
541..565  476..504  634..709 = -3.7 yr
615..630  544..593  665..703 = 0.4 yr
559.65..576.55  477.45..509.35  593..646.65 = -1.8 yr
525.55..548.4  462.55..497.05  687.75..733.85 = -3.3 yr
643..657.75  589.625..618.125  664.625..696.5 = 0.4 yr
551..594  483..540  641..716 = -4.9 yr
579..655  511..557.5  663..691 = 1.9 yr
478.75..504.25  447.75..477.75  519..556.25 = 1.1 yr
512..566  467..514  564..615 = -3.3 yr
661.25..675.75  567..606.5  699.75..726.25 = -1.1 yr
